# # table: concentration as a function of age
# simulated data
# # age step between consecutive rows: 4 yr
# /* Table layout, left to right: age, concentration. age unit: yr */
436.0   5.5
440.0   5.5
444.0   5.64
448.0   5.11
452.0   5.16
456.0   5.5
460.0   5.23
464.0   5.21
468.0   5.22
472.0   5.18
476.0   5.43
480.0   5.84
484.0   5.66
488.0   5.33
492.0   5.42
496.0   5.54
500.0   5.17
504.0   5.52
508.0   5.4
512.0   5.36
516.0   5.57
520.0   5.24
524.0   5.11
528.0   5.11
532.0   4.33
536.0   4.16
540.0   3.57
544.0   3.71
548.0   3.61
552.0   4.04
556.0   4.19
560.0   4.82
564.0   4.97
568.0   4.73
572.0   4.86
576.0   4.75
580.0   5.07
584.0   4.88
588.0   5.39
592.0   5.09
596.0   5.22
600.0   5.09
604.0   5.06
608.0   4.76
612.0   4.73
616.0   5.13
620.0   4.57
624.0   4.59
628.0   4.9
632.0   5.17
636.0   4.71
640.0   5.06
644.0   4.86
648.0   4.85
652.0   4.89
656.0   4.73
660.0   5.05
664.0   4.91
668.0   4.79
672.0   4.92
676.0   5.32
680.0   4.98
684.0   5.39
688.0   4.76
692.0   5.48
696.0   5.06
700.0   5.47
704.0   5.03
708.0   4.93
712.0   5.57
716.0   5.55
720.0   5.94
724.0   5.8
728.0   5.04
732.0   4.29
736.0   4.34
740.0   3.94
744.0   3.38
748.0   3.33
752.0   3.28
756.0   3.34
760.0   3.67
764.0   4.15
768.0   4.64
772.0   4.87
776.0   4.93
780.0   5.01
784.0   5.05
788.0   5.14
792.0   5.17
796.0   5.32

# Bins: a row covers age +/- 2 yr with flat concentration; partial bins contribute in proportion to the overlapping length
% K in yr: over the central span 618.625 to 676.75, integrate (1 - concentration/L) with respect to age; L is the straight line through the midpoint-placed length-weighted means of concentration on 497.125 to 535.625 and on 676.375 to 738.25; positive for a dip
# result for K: 3.25 yr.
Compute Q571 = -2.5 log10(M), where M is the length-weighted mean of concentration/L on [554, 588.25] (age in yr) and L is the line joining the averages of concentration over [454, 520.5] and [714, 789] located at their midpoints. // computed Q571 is 0.06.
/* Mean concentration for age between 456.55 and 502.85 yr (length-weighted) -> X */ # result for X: 5.39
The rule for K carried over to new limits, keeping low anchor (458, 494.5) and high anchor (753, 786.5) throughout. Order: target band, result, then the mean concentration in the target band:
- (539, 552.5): 3.8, 3.71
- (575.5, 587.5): 0.2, 4.98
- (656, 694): -2.5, 5.05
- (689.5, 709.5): -2.3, 5.19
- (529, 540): 2.1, 4.2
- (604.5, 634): 0.5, 4.85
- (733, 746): 1.8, 3.92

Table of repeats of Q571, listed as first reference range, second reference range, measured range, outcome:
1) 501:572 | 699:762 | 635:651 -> -0.06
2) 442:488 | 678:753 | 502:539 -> 0.04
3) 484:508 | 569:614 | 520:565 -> 0.19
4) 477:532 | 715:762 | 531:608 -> 0.10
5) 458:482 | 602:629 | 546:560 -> 0.23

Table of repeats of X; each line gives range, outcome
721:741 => 4.78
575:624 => 4.97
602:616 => 4.89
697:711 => 5.17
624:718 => 5.05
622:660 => 4.87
